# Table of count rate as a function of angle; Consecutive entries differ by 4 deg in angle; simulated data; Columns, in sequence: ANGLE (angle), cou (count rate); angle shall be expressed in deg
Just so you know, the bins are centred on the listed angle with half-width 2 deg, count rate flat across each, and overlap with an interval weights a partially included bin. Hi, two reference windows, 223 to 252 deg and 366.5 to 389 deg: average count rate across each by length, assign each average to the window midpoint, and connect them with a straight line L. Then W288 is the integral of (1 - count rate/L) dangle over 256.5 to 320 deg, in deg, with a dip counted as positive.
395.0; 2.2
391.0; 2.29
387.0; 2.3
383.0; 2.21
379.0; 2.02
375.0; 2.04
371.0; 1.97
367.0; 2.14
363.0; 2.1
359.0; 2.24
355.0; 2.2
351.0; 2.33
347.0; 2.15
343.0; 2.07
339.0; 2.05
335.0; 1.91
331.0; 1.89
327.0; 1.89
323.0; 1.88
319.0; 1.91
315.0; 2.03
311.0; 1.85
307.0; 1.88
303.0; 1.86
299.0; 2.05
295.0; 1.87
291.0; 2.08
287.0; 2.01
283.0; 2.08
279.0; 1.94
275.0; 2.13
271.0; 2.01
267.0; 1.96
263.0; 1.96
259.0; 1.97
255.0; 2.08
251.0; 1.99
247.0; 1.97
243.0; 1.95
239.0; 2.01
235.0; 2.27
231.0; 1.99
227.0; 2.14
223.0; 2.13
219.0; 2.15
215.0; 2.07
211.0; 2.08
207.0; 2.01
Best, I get 3.00 deg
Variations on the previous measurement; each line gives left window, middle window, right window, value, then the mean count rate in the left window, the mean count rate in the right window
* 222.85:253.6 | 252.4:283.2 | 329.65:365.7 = 0.8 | 2.05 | 2.11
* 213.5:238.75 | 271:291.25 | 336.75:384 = 0.8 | 2.12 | 2.12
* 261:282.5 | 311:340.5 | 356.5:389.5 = 2.0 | 2.01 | 2.13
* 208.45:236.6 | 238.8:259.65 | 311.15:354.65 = 0.9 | 2.11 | 2.01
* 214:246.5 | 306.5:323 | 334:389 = 1.5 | 2.08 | 2.13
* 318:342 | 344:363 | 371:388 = -1.8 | 1.93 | 2.11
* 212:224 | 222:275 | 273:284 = 1.1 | 2.11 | 2.05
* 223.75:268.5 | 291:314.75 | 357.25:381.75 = 1.5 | 2.03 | 2.09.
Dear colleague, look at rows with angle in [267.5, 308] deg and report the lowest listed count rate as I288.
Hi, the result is 1.86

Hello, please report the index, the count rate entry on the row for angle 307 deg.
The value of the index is 1.88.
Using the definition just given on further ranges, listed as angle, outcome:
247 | 1.97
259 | 1.97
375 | 2.04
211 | 2.08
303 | 1.86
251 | 1.99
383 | 2.21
